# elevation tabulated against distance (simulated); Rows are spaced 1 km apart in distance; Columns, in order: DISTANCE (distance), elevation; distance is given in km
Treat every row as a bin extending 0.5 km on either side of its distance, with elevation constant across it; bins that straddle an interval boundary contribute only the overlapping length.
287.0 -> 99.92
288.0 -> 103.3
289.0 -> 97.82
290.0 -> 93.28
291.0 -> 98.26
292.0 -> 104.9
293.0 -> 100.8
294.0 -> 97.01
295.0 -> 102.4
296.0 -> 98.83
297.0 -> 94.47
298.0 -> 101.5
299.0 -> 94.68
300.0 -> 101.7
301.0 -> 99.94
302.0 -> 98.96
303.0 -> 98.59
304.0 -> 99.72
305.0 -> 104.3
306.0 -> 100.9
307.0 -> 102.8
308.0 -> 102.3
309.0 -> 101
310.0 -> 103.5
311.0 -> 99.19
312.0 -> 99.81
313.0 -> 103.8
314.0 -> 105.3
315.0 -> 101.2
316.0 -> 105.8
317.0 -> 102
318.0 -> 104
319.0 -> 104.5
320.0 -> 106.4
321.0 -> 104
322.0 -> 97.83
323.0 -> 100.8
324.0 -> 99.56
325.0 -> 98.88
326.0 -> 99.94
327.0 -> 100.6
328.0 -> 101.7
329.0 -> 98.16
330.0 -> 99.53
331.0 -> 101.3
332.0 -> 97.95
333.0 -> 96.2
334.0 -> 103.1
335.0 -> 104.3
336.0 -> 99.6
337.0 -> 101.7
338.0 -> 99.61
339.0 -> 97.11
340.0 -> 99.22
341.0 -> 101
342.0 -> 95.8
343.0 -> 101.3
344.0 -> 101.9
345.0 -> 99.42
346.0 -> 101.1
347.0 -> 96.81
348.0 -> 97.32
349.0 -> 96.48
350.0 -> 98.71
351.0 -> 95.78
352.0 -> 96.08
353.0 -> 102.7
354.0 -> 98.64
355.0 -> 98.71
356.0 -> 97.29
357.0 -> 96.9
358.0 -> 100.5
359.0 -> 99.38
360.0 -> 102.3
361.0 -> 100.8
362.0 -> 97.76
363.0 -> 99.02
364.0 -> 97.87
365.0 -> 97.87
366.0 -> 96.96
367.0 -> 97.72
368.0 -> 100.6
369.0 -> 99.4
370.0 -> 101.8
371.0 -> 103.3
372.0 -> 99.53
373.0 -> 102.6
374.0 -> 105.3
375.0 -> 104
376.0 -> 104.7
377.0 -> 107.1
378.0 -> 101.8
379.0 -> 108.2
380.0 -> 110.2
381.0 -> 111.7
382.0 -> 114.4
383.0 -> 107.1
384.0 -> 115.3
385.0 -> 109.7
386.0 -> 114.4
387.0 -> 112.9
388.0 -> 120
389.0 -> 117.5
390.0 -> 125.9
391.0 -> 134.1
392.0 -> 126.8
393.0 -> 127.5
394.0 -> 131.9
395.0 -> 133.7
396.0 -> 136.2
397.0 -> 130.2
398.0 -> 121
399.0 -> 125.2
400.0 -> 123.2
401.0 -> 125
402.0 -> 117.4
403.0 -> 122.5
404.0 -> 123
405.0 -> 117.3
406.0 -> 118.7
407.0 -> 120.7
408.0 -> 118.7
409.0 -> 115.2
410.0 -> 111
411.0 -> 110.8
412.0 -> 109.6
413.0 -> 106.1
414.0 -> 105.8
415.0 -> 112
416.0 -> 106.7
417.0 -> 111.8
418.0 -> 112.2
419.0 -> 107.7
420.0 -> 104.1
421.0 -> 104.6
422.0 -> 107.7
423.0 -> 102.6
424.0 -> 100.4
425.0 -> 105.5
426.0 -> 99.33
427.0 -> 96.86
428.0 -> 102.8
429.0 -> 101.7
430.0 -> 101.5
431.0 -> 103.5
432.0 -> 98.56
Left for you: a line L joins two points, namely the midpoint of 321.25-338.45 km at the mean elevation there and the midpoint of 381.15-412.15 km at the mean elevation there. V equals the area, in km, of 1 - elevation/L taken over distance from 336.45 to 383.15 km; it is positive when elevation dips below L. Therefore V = 3.6 km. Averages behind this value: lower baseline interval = 100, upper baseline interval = 121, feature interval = 101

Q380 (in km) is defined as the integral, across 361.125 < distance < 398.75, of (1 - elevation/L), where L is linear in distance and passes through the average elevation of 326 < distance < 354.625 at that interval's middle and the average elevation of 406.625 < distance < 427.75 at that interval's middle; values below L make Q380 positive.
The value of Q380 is -2.75 km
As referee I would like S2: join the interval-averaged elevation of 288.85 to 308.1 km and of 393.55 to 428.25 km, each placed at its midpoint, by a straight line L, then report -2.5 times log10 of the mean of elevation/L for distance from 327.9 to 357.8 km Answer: 0.07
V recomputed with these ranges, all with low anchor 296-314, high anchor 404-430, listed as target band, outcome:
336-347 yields 0.4 km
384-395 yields -1.6 km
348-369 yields 1.2 km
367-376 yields 0.3 km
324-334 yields 0.3 km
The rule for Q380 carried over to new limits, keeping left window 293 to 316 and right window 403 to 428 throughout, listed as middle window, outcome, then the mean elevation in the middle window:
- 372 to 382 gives 0.03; 106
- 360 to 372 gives 0.70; 99.5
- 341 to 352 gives 0.59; 98.5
